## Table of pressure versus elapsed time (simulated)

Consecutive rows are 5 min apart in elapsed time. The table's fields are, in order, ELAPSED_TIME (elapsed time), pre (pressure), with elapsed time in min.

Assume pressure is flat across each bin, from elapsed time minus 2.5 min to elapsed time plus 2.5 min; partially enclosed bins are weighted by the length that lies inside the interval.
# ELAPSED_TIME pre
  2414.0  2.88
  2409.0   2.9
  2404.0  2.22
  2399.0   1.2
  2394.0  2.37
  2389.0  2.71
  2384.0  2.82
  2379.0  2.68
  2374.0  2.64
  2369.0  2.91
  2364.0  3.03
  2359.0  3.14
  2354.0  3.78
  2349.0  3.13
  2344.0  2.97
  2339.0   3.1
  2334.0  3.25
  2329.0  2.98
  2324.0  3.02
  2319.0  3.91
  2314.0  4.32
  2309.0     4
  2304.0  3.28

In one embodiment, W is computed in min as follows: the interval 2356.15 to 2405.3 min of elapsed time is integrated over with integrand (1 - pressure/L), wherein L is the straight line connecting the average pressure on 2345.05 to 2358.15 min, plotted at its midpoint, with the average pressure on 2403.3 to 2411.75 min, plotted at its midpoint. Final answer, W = 6.81 min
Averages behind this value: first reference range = 3.36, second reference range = 2.64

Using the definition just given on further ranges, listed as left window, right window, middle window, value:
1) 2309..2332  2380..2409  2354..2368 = -1.3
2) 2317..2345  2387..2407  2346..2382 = -5.0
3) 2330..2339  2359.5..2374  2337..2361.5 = -1.4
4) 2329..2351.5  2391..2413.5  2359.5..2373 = -1.1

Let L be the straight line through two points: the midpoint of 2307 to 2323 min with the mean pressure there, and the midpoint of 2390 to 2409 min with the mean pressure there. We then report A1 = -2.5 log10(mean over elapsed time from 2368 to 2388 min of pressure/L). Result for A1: -0.07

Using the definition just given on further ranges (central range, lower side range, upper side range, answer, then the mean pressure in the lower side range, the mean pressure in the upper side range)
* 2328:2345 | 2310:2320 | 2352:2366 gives 0.20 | 4.13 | 3.31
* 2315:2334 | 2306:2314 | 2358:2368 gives 0.12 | 4.05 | 3.05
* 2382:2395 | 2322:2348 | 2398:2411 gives -0.12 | 3.07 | 2.18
